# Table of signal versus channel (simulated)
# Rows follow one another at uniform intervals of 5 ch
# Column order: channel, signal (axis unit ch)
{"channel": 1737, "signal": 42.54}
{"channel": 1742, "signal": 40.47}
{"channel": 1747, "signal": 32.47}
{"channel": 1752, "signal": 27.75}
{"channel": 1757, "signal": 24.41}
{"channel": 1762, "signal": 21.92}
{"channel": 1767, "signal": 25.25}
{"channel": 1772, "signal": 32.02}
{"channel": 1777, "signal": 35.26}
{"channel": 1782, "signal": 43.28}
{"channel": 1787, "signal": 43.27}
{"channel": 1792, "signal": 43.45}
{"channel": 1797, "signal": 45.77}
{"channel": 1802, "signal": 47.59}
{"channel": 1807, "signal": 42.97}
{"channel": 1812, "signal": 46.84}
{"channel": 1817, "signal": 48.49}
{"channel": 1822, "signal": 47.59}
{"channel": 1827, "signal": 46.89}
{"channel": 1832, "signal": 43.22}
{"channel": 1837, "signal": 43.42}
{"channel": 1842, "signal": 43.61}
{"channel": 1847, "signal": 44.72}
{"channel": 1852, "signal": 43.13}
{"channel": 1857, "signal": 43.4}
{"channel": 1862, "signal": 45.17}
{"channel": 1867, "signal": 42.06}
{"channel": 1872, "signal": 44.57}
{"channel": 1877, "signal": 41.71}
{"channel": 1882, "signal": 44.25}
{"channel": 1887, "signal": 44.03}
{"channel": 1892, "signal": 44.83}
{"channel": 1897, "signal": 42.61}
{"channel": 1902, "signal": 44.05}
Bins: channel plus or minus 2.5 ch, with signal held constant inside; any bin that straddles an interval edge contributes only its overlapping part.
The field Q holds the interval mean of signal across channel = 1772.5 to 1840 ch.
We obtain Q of 44.1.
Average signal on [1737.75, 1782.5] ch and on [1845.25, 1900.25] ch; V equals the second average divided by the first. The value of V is 1.39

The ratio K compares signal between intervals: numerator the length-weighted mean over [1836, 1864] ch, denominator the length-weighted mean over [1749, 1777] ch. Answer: 1.62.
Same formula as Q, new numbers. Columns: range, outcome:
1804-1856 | 45.1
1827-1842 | 44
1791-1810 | 45.1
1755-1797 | 34.4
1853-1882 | 43.4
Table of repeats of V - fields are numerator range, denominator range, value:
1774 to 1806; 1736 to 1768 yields 1.41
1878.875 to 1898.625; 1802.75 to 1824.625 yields 0.94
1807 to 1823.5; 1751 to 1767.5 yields 1.91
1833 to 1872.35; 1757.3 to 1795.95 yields 1.26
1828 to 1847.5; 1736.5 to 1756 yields 1.28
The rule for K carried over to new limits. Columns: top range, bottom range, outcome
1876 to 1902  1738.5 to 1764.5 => 1.46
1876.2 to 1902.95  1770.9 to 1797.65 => 1.08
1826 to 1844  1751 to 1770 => 1.78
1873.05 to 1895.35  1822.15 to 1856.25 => 0.99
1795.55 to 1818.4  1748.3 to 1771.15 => 1.80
